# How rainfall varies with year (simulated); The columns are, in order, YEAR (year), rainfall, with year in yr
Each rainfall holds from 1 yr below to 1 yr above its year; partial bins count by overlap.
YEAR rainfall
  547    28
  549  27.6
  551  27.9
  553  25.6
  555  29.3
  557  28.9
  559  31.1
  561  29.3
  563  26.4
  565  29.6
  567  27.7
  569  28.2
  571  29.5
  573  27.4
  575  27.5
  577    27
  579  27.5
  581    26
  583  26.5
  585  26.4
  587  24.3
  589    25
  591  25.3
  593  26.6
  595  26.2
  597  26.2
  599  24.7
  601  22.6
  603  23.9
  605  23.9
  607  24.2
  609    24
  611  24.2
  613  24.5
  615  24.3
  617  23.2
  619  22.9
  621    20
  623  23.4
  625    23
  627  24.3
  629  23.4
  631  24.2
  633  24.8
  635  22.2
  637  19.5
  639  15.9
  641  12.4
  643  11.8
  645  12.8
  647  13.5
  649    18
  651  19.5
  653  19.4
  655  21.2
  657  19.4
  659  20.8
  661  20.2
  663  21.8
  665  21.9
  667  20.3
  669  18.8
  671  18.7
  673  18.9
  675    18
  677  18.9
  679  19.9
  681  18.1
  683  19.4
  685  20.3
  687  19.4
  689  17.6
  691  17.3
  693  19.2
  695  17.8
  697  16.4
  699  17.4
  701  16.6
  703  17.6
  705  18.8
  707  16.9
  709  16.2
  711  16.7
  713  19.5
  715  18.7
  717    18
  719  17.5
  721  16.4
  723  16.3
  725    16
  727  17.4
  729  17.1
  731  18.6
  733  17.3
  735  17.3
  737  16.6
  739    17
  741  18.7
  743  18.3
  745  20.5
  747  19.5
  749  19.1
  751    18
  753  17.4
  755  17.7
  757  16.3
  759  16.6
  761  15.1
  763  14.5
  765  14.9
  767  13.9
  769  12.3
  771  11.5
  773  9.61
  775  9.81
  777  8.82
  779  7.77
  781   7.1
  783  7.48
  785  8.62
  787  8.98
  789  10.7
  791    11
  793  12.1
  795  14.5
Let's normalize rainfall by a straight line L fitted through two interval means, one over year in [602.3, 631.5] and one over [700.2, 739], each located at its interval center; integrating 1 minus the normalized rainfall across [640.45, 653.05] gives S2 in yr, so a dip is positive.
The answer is 3.8 yr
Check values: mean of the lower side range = 23.5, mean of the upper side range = 17.3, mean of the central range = 15.1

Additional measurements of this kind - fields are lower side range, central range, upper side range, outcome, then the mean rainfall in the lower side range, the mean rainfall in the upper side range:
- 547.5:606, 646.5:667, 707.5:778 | 1.8 yr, 26.8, 16.3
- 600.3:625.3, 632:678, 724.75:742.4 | 5.7 yr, 23.4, 17.4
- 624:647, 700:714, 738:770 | 0.3 yr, 19.2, 16.9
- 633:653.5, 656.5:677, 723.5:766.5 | -3.5 yr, 16.8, 17.3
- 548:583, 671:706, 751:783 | 0.8 yr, 28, 12.9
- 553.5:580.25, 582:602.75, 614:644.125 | 0.0 yr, 28.3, 21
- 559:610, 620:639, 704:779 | 0.8 yr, 26.3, 16.2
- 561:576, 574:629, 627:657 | -2.0 yr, 28.1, 18.7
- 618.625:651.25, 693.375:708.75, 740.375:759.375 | 1.1 yr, 19.4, 18.3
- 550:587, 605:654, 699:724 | 5.8 yr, 27.8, 17.4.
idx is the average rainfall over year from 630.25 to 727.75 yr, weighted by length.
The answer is 18.3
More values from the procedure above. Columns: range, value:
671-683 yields 18.8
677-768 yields 17.6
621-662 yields 19.5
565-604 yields 26.3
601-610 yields 23.8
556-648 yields 24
